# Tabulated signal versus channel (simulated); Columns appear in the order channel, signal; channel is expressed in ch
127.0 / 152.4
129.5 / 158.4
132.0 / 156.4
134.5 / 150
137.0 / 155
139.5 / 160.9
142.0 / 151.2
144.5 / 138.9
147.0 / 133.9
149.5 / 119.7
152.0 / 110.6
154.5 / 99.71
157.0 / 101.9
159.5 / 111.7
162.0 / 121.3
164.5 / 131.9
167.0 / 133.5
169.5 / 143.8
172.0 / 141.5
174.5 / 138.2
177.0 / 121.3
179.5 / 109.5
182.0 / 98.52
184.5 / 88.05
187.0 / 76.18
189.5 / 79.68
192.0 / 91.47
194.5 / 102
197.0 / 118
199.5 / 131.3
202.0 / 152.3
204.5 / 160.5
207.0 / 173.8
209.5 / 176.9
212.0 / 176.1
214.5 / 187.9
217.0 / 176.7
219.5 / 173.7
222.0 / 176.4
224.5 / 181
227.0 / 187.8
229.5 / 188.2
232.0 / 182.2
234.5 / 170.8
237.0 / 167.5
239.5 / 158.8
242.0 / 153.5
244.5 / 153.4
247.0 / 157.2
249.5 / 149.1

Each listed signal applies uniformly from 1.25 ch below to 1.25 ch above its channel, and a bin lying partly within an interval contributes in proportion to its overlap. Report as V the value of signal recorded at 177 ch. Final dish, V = 121.3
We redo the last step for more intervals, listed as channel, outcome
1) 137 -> 155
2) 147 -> 133.9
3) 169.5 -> 143.8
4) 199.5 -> 131.3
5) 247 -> 157.2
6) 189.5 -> 79.68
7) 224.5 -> 181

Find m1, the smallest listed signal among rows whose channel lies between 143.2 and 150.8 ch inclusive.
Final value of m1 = 119.7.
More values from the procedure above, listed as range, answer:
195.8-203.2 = 118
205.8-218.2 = 173.8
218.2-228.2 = 173.7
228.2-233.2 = 182.2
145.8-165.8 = 99.71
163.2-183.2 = 98.52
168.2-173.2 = 141.5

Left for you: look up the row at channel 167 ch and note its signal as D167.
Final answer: 133.5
